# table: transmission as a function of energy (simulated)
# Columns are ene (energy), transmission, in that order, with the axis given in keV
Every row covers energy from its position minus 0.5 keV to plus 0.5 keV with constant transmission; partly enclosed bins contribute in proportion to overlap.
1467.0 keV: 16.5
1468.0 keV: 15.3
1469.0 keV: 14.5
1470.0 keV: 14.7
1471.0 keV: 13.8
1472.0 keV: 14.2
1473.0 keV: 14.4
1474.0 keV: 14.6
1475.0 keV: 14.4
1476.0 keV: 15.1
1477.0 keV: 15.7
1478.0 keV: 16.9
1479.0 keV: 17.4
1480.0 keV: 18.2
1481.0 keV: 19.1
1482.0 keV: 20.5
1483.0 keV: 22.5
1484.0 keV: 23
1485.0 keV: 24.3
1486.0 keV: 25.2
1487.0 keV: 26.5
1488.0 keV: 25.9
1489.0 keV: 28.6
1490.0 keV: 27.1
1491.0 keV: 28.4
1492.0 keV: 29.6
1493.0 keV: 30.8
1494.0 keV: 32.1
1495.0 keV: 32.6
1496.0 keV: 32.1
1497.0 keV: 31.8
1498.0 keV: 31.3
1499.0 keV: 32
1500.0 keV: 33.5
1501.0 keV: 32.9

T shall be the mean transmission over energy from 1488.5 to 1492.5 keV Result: 28.4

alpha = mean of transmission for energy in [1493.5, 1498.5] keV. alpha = 32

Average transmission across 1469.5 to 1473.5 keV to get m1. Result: 14.3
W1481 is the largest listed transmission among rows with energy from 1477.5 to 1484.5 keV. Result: 23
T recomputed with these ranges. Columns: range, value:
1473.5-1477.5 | 15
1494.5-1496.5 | 32.4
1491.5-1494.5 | 30.8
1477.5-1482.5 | 18.4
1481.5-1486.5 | 23.1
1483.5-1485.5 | 23.6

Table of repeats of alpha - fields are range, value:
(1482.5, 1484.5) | 22.8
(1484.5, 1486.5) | 24.8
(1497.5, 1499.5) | 31.6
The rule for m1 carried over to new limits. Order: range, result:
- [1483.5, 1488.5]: 25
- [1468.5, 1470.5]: 14.6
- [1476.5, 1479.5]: 16.7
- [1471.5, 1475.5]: 14.4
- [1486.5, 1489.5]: 27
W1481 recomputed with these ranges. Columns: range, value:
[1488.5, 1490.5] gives 28.6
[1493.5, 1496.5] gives 32.6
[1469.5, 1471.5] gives 14.7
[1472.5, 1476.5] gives 15.1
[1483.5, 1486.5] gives 25.2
